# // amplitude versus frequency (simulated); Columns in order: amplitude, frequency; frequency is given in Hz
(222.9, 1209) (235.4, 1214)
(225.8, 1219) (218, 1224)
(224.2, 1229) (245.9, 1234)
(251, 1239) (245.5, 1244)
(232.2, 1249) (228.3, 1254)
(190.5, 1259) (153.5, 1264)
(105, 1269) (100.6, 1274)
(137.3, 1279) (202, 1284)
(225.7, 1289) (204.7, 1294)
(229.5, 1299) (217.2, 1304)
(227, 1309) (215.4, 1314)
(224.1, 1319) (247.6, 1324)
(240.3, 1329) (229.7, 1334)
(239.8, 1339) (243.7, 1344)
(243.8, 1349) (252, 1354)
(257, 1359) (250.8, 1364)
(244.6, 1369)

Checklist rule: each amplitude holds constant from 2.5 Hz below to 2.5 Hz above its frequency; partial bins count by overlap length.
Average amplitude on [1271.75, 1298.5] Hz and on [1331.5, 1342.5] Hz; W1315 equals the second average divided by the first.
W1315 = 1.32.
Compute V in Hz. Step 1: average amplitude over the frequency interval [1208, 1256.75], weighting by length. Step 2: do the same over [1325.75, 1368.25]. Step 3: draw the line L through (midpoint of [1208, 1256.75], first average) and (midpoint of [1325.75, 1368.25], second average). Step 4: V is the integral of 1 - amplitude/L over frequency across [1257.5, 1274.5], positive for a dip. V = 7.03 Hz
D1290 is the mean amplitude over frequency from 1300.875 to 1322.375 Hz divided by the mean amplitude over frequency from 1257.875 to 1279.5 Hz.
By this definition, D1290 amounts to 1.7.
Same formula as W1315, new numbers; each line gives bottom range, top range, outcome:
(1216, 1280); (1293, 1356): 1.17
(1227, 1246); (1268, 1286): 0.57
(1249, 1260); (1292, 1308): 1.01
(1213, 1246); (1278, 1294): 0.83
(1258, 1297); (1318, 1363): 1.47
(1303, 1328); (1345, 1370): 1.10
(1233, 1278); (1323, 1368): 1.28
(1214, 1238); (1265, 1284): 0.56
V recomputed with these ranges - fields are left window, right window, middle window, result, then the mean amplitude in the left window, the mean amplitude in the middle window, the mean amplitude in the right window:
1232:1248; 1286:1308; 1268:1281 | 6.52 Hz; 246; 114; 219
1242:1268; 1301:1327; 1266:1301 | 7.23 Hz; 203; 171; 227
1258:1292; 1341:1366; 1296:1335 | -4.50 Hz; 159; 229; 249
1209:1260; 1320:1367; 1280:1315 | 3.60 Hz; 230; 214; 244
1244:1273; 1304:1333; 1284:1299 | -0.48 Hz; 183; 215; 230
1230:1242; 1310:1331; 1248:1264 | 2.41 Hz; 245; 206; 231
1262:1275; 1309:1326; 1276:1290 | -2.46 Hz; 121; 181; 228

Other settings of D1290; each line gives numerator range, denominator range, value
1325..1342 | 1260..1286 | 1.68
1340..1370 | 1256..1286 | 1.67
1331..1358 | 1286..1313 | 1.10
